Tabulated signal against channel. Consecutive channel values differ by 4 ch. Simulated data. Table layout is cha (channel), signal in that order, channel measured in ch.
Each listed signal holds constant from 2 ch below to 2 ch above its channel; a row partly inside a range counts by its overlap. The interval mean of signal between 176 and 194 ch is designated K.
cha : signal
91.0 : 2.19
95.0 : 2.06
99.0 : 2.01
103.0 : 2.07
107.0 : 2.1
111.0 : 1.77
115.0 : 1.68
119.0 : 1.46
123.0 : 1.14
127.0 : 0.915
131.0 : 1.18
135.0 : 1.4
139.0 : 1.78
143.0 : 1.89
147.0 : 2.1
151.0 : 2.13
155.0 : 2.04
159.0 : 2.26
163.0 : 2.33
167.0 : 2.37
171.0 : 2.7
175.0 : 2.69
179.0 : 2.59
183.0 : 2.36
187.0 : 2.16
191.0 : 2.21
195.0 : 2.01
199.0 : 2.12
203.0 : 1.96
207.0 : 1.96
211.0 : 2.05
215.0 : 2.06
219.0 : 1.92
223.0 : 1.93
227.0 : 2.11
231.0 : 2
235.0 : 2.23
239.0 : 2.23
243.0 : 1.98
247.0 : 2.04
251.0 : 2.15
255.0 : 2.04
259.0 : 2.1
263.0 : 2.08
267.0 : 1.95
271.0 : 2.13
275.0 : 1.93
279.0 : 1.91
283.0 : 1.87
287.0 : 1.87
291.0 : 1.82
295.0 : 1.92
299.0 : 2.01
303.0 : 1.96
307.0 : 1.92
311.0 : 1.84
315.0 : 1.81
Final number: 2.33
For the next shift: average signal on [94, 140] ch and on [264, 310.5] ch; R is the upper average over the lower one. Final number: 1.20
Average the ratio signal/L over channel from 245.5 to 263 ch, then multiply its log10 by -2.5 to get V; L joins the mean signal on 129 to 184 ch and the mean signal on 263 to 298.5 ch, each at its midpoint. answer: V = -0.06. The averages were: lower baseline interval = 2.13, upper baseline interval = 1.94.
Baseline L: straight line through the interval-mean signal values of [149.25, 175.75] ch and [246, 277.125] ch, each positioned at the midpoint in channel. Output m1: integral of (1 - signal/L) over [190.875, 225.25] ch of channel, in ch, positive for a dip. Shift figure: 3.06 ch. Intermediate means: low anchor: 2.35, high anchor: 2.05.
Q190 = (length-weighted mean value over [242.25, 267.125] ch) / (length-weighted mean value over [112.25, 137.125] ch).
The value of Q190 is 1.57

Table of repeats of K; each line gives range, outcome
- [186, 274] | 2.06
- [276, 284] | 1.9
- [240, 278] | 2.05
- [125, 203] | 2.06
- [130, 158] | 1.83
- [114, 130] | 1.27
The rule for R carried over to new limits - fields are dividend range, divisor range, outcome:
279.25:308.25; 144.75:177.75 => 0.82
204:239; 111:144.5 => 1.41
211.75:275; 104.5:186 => 1.06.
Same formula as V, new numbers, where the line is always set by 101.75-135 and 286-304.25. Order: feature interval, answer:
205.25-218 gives -0.17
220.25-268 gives -0.15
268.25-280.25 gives -0.07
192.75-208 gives -0.18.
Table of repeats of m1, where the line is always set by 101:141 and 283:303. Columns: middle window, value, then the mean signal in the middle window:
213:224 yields -1.4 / 1.97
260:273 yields -1.4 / 2.06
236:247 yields -1.9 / 2.1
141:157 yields -4.3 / 2.04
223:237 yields -2.5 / 2.09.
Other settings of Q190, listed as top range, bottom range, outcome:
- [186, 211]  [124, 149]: 1.35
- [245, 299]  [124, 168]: 1.09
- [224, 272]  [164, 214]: 0.92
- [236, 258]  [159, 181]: 0.83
